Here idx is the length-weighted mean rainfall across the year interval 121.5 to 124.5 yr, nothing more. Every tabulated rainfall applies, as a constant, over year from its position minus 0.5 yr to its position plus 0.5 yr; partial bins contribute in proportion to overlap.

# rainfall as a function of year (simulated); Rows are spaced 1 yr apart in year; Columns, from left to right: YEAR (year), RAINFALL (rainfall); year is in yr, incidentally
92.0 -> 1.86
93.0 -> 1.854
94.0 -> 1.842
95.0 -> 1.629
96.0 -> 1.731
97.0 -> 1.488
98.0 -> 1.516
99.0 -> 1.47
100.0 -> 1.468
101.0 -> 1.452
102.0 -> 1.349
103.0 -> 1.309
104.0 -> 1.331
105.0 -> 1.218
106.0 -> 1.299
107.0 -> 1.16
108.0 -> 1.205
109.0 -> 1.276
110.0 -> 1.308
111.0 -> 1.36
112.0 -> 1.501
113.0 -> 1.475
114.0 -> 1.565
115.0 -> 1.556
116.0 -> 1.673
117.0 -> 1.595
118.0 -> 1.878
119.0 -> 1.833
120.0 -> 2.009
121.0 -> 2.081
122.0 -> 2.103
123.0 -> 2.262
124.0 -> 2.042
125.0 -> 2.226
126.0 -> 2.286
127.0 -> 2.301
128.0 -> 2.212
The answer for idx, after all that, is 2.14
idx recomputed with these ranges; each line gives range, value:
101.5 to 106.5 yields 1.3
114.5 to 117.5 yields 1.61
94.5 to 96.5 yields 1.68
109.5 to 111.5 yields 1.33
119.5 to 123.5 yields 2.11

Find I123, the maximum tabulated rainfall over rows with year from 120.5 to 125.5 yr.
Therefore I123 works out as 2.262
